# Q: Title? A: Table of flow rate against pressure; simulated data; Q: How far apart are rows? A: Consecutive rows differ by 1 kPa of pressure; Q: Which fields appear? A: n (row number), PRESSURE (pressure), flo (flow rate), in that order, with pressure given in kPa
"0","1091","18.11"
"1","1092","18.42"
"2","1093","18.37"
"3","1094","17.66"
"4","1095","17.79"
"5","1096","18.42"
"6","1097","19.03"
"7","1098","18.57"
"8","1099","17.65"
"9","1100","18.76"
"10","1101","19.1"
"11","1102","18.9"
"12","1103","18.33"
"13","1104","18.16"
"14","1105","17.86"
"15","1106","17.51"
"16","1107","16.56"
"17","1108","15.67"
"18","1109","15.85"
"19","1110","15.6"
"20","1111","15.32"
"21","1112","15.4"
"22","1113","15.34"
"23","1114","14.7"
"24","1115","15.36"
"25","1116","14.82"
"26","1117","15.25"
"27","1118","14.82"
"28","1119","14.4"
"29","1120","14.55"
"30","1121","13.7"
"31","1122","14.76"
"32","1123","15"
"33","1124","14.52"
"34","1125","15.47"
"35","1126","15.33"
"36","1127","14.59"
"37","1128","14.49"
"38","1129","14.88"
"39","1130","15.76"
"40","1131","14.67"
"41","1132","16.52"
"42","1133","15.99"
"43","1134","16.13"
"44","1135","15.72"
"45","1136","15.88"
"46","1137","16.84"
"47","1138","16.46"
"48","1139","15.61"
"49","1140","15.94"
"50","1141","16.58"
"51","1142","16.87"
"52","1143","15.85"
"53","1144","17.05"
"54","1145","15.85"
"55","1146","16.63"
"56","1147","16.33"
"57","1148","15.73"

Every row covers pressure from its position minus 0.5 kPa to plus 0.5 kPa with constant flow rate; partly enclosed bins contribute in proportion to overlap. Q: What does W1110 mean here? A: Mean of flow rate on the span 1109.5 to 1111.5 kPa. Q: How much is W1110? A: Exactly 15.5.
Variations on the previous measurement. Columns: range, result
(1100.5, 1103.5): 18.8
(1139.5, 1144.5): 16.5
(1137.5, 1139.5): 16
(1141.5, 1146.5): 16.4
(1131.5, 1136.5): 16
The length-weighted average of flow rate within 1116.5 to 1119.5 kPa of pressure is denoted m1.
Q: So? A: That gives 14.8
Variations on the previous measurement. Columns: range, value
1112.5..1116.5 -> 15.1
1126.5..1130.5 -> 14.9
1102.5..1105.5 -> 18.1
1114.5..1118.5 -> 15.1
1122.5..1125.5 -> 15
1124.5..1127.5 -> 15.1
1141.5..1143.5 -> 16.4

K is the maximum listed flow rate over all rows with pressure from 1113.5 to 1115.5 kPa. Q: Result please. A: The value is 15.36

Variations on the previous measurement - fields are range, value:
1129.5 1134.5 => 16.52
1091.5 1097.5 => 19.03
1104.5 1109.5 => 17.86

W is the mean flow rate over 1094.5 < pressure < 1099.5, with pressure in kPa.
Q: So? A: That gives 18.3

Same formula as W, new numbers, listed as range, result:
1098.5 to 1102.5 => 18.6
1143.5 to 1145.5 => 16.4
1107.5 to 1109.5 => 15.8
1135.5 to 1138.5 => 16.4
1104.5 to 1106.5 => 17.7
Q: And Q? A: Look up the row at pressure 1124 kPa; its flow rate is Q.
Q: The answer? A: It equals 14.52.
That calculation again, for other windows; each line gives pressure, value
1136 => 15.88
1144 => 17.05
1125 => 15.47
